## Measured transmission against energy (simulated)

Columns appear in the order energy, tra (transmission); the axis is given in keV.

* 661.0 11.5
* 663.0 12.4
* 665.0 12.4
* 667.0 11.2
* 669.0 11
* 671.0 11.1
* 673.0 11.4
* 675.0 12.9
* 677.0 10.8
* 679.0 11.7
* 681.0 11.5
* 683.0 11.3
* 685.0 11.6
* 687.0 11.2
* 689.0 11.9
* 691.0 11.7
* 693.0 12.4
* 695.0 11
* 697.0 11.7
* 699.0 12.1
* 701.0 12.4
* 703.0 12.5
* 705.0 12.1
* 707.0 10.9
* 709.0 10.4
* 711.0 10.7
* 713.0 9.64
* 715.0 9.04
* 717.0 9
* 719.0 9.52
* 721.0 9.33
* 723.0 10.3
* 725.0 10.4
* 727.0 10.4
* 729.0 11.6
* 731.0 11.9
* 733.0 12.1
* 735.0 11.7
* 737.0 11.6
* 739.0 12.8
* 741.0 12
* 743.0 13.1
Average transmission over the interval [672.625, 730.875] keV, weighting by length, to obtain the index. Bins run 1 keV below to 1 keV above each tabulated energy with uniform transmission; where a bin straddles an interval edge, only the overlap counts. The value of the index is 11.1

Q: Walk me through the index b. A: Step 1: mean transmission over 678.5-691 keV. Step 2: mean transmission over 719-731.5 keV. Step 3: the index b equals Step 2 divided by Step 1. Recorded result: 0.91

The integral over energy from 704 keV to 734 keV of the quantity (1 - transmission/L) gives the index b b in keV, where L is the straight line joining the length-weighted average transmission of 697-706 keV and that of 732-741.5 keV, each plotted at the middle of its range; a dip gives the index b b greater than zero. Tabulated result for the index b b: 4.1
